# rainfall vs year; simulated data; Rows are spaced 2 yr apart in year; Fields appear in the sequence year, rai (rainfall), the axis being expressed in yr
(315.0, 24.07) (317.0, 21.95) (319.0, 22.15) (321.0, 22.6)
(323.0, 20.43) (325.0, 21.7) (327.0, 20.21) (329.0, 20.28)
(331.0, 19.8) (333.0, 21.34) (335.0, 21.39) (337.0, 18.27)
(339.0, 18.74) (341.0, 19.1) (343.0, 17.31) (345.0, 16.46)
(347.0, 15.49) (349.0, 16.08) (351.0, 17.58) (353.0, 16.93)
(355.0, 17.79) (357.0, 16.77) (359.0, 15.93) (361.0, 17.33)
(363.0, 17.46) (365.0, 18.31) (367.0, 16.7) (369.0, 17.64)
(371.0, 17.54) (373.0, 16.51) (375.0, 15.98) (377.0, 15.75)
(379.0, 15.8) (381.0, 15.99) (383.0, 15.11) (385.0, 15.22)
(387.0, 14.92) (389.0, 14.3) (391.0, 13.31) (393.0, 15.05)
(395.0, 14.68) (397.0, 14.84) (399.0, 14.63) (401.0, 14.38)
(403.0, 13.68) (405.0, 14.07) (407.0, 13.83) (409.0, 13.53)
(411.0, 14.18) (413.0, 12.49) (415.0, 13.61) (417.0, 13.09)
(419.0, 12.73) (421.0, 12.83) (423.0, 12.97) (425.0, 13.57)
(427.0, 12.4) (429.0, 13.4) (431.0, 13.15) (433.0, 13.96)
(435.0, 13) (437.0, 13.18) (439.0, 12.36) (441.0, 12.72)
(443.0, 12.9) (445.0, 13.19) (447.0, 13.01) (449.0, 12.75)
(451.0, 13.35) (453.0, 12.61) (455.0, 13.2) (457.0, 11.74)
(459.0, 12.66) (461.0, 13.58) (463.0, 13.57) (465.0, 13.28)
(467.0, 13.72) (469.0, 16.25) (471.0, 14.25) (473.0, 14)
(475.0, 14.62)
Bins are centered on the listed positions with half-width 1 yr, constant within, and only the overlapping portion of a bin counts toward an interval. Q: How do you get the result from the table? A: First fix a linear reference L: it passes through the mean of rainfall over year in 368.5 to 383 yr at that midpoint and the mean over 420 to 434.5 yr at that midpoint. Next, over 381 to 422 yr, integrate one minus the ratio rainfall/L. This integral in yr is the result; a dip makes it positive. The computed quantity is 1.9 yr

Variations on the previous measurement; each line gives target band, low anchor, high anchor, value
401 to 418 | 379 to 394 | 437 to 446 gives 0.5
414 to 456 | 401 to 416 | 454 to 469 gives 1.4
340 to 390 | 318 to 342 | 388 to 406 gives 1.9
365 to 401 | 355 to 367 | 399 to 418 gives 0.0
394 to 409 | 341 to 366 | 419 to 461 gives 0.5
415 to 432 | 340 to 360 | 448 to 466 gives 1.4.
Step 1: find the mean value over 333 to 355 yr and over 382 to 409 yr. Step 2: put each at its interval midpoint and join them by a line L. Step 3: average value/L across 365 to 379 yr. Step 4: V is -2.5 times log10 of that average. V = -0.05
